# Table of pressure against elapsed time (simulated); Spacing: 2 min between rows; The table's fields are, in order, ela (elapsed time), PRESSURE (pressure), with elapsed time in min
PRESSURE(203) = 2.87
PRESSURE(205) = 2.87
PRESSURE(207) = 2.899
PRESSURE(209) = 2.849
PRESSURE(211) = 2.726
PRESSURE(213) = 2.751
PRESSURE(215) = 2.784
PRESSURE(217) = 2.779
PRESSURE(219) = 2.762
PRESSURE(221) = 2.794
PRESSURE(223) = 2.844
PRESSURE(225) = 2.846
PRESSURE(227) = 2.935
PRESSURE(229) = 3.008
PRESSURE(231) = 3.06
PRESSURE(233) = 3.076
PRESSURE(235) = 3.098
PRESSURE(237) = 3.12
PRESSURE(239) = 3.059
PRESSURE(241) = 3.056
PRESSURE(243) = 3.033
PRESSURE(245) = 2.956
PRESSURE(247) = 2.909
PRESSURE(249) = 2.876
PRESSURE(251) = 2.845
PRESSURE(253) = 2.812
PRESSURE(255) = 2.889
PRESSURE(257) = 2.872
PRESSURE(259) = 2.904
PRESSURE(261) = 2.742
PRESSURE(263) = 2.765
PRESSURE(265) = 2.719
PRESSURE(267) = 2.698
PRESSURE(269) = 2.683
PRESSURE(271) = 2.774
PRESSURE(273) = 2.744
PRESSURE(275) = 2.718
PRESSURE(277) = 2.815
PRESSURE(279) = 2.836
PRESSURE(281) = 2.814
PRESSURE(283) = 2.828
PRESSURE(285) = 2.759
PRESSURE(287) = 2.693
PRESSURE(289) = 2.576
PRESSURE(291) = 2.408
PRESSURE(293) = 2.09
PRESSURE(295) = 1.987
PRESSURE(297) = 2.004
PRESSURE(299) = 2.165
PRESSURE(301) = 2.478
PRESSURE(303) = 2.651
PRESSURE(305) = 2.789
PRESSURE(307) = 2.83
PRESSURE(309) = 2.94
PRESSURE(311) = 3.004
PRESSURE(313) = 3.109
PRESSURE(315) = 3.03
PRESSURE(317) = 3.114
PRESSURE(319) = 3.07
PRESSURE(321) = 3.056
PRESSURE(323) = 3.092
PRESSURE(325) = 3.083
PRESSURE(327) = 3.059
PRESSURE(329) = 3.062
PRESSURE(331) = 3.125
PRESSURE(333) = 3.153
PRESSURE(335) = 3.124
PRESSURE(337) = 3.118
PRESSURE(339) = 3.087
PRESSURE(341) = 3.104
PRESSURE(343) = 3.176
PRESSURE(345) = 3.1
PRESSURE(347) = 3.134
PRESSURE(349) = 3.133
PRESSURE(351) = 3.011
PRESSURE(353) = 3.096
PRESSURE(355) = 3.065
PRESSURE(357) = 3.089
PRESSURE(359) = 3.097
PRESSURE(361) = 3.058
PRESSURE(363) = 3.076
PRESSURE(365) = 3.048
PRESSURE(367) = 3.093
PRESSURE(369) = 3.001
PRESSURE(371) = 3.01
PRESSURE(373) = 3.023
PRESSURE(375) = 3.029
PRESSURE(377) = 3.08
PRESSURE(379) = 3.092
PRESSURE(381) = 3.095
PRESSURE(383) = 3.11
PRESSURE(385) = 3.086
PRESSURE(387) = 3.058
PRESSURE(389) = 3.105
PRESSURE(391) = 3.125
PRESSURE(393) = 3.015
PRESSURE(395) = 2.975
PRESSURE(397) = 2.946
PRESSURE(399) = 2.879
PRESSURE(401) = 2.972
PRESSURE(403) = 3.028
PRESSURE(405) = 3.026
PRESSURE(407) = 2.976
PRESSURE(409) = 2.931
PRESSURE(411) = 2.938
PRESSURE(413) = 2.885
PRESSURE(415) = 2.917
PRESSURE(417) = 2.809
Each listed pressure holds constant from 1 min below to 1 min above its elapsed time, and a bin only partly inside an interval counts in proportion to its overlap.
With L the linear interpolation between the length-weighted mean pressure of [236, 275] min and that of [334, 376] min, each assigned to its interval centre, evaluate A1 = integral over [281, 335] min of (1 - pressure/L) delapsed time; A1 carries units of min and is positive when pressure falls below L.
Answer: 3.6 min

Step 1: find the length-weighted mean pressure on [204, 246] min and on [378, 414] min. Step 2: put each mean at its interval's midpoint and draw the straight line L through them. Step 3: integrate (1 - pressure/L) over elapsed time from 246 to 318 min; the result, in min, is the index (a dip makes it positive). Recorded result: 5.7 min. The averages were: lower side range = 2.92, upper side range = 3.01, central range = 2.72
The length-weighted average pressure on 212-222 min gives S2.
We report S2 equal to 2.77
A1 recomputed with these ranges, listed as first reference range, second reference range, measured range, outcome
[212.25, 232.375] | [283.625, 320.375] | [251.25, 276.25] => -0.2 min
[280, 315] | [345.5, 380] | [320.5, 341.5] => -1.9 min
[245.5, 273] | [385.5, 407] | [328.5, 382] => -2.4 min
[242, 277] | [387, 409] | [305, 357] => -2.8 min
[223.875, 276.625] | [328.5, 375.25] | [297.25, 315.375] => 1.6 min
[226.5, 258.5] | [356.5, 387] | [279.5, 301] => 4.0 min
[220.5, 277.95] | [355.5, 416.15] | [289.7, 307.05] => 3.4 min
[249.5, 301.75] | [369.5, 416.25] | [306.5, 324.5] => -1.7 min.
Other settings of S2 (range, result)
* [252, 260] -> 2.87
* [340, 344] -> 3.14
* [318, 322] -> 3.06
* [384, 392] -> 3.09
